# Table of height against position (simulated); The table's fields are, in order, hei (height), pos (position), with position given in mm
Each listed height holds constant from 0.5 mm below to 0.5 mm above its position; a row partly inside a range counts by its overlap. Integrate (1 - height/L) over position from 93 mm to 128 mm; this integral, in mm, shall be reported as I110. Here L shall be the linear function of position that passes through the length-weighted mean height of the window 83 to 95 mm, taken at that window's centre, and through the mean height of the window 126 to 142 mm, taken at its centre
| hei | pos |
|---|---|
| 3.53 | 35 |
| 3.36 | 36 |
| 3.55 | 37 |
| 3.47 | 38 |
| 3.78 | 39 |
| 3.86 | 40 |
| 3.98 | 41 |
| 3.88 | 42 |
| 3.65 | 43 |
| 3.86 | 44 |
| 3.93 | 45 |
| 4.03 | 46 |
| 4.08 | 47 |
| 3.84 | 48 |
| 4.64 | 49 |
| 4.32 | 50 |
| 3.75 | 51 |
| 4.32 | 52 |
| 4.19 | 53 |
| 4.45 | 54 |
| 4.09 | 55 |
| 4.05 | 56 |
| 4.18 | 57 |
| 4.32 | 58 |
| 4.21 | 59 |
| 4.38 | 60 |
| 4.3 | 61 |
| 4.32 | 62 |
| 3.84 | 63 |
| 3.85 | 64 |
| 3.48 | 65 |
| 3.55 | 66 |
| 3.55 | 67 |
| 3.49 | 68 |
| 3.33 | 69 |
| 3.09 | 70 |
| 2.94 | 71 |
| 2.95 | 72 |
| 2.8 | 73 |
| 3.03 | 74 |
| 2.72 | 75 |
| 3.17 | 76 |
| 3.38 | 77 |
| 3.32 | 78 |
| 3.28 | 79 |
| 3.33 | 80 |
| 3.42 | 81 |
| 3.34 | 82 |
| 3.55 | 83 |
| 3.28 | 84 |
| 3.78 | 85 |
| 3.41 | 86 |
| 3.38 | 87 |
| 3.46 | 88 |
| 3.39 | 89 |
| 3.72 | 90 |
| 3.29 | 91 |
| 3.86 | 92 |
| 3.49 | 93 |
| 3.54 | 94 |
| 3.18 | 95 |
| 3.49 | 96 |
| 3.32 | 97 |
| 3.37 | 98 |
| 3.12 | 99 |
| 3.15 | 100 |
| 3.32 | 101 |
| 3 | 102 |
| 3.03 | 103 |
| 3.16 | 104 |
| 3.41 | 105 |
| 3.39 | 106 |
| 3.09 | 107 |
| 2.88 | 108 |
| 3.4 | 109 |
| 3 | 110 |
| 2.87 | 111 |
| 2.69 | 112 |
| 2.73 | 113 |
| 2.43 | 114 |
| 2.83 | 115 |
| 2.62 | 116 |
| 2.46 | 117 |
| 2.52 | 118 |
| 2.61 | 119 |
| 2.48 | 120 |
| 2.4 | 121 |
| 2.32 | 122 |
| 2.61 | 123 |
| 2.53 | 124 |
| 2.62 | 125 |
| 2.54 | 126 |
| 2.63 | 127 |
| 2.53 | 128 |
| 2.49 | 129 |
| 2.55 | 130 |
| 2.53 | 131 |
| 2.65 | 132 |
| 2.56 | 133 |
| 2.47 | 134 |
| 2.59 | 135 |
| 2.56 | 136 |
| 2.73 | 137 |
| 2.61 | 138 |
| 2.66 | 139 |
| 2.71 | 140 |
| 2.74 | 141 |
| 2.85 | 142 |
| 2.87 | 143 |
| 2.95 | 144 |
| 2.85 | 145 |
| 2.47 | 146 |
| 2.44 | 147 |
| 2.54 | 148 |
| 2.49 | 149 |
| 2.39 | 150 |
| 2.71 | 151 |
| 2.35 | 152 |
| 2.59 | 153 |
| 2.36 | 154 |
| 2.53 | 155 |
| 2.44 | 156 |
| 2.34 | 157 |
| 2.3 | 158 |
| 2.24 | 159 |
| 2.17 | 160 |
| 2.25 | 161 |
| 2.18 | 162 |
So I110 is 1.97 mm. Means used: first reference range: 3.5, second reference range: 2.61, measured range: 2.91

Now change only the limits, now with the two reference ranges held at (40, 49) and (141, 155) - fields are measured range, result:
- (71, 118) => 1.6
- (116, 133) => 2.2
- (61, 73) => 0.5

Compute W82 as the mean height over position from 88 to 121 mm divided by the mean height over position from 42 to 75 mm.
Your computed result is 0.8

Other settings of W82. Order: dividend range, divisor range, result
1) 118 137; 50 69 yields 0.63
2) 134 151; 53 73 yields 0.70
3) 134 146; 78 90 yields 0.79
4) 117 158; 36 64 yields 0.64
